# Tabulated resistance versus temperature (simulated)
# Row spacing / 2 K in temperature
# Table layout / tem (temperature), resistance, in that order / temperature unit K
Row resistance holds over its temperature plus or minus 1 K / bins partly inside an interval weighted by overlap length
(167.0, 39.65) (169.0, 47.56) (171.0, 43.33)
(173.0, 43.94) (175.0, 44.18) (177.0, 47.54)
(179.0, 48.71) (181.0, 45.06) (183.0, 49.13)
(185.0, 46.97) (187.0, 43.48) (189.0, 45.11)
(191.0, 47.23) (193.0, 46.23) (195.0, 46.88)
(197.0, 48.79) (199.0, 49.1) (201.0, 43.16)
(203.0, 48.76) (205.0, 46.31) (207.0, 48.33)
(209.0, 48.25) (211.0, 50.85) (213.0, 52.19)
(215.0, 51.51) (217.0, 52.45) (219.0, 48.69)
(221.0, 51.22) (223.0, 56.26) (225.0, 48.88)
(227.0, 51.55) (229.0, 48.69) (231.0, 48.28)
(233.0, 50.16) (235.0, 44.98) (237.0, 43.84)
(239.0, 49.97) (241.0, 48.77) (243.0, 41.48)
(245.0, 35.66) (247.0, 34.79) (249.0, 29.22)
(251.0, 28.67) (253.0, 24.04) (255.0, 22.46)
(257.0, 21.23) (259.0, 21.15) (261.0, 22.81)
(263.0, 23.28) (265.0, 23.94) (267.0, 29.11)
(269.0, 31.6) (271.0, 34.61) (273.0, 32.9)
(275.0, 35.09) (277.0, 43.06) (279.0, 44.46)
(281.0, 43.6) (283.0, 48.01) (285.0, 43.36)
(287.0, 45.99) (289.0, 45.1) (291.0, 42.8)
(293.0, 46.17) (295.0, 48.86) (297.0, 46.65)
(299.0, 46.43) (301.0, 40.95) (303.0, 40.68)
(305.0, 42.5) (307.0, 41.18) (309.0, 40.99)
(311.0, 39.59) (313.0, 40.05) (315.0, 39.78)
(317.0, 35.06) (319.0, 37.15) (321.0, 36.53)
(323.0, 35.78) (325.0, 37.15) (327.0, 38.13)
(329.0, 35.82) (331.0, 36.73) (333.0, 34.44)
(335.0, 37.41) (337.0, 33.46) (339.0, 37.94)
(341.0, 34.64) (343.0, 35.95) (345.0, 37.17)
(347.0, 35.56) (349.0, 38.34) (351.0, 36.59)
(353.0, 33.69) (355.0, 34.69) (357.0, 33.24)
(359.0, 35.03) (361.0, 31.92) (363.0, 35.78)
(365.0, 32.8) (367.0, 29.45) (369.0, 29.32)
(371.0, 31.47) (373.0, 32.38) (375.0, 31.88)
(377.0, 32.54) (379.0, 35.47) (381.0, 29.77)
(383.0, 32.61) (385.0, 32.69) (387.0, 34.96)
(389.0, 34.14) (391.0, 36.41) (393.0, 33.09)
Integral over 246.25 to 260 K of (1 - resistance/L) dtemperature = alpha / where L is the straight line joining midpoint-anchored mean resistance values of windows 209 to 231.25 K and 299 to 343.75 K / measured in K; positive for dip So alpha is 6.2 K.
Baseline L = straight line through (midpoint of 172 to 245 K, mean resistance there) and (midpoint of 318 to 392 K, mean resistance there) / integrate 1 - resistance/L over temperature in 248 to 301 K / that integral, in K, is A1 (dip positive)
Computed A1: 7.4 K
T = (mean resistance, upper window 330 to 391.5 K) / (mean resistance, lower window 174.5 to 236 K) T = 0.7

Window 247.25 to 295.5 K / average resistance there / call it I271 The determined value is 34.5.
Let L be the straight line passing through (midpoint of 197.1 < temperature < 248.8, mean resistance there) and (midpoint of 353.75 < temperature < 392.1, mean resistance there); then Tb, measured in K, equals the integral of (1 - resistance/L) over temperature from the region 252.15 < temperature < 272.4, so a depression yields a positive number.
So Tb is 8.4 K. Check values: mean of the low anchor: 47.5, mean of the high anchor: 33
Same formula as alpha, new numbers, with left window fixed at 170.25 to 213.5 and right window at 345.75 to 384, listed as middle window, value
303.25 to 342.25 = -1.05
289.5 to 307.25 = -2.58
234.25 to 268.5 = 8.44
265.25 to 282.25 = 1.69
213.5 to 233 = -2.79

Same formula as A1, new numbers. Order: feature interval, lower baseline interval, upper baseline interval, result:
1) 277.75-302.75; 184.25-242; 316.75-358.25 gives -2.6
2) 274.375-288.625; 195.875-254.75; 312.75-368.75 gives -1.1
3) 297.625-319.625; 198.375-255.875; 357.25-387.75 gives -1.5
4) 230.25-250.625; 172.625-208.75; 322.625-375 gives 0.4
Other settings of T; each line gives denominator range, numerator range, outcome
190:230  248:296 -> 0.70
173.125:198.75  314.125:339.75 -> 0.78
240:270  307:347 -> 1.27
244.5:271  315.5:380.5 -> 1.29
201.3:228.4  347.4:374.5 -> 0.67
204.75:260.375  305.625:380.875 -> 0.83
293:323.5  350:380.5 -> 0.80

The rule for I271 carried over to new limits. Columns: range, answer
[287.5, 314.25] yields 43.2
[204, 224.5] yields 50.6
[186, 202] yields 46.2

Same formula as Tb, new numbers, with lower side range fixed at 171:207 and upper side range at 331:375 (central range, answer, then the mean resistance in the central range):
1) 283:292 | -1.3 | 44.7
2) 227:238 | -1.1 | 47.6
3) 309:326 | -0.4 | 37.8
